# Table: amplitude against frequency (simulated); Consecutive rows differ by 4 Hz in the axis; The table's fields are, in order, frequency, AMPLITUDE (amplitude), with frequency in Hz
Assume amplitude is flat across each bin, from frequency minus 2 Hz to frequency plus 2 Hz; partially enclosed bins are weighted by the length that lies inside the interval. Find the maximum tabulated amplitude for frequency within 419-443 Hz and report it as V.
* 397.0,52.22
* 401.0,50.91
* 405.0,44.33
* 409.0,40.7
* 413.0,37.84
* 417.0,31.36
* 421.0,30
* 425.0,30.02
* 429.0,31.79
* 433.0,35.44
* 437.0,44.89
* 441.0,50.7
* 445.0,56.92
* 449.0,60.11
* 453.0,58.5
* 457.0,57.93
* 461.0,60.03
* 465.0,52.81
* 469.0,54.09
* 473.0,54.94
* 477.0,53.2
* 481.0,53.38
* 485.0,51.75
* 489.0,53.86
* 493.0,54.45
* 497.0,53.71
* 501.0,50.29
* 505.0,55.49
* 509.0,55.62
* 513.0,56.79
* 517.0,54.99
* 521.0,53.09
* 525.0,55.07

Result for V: 50.7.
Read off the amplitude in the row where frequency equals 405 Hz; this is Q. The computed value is 44.33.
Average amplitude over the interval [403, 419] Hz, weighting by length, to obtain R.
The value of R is 38.6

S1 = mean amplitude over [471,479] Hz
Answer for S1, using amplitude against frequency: 54.1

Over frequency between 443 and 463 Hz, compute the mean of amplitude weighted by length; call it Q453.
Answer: 58.7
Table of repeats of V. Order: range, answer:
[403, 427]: 44.33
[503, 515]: 56.79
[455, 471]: 60.03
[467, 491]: 54.94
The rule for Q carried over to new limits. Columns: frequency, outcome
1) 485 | 51.75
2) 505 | 55.49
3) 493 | 54.45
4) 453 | 58.5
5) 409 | 40.7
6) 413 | 37.84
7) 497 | 53.71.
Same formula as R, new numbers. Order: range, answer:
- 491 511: 53.9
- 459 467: 56.4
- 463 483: 53.7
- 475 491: 53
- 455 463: 59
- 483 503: 52.8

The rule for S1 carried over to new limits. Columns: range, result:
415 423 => 30.7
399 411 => 45.3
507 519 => 55.8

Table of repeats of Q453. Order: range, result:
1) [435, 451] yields 53.2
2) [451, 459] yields 58.2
